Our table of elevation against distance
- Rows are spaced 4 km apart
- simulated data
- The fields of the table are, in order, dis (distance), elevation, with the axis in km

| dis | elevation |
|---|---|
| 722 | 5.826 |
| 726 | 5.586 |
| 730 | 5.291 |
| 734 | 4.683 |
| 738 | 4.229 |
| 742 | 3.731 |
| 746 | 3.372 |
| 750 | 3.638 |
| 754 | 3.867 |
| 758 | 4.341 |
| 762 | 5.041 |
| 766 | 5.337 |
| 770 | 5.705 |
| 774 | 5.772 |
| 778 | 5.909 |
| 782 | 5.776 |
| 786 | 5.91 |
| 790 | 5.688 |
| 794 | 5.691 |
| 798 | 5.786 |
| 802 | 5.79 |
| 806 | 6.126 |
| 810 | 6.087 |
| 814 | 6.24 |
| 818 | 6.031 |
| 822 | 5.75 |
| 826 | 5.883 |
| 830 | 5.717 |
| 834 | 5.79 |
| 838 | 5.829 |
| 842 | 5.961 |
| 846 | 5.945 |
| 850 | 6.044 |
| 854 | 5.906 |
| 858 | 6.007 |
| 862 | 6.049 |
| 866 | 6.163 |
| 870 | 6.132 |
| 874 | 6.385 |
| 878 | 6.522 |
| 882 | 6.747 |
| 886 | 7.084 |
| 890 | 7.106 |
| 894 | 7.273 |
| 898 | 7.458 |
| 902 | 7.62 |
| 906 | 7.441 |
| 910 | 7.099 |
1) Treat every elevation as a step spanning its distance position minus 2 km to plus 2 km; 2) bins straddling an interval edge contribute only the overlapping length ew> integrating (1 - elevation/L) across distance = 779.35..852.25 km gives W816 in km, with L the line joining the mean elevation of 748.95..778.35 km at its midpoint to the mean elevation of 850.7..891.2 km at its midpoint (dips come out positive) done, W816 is -3.4 km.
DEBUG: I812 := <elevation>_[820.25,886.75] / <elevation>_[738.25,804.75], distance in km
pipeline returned 1.20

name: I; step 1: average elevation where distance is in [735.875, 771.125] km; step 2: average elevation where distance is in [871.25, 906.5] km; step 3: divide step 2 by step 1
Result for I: 1.6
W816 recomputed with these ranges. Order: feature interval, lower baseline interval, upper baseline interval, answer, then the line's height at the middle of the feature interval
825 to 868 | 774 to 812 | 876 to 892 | 3.4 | 6.45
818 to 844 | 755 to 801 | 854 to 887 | 0.6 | 5.98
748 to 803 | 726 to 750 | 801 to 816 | -0.2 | 5.26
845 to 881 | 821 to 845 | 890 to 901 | 2.2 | 6.56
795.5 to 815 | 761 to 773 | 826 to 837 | -1.2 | 5.64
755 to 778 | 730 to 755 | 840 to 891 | -3.9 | 4.47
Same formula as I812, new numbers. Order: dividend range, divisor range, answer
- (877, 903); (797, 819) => 1.18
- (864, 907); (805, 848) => 1.16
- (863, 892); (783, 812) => 1.12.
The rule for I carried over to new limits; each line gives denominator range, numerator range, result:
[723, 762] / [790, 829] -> 1.35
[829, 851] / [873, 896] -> 1.17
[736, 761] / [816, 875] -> 1.53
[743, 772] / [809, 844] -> 1.33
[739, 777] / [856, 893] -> 1.42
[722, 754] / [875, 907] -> 1.61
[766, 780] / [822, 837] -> 1.01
